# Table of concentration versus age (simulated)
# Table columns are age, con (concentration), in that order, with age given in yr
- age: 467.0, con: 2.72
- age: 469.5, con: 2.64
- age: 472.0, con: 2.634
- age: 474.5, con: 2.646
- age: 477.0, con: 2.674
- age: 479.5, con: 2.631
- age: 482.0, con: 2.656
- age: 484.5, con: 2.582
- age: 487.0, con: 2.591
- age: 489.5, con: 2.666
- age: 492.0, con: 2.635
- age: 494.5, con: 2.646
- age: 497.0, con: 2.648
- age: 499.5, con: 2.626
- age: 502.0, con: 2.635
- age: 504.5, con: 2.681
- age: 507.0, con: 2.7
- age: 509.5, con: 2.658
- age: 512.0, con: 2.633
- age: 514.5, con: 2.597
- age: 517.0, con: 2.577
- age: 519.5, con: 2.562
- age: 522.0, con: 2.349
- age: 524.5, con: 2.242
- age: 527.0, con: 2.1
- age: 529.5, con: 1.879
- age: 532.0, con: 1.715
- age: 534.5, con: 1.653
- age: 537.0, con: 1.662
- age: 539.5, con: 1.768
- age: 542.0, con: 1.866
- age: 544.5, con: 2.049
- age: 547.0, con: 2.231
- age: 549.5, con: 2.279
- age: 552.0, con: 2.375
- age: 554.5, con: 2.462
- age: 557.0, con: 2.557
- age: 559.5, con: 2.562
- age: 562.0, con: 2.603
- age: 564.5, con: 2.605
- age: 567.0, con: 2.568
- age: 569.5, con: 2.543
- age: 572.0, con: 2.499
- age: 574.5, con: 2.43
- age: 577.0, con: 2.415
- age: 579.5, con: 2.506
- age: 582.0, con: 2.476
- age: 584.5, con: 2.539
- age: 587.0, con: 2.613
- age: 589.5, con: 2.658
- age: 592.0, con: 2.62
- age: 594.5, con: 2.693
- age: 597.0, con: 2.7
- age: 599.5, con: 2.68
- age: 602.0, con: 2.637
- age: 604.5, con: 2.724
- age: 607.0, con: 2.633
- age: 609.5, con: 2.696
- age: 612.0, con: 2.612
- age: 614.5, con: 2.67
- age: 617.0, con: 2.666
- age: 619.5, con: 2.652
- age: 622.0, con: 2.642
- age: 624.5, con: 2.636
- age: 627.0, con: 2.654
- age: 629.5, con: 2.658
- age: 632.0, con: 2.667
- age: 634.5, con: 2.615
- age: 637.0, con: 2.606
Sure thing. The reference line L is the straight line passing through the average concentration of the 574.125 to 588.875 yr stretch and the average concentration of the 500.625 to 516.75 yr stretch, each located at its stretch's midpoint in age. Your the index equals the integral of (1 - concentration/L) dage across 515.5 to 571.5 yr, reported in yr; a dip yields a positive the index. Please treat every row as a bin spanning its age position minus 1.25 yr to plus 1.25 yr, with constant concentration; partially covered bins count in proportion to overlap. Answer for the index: 7.29 yr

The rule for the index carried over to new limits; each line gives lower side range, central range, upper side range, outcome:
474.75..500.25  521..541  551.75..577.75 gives 5.1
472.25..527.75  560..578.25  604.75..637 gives 0.7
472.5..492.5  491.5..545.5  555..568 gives 6.2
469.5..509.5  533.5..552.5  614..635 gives 4.8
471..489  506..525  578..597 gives 0.5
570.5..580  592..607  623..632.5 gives -0.7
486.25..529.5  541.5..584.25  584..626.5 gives 2.9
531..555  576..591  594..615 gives -0.6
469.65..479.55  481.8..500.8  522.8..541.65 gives -1.6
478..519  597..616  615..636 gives -0.1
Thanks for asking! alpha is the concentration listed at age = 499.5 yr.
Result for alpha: 2.626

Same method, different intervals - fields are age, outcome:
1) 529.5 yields 1.879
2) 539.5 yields 1.768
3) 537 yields 1.662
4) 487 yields 2.591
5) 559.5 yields 2.562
